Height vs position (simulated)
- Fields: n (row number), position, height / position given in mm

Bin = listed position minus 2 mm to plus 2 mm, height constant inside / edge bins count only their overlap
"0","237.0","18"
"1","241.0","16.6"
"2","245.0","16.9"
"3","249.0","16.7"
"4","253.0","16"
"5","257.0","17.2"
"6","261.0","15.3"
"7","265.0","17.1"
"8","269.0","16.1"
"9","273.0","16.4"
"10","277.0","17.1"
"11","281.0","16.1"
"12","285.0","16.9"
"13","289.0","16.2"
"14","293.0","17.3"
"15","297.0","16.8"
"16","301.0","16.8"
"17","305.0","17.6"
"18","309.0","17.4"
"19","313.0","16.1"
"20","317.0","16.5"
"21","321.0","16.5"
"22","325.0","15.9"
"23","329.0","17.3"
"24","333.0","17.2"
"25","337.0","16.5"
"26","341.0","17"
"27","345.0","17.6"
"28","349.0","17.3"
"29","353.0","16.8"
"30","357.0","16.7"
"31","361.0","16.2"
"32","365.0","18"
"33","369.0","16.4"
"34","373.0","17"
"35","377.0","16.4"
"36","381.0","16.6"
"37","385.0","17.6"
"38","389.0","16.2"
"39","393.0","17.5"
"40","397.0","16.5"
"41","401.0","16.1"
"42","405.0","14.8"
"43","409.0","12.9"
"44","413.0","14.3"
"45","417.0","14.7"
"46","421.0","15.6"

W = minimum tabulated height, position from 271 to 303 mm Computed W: 16.1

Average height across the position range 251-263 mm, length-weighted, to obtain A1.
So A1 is 16.2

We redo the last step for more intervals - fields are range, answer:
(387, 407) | 16.2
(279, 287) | 16.5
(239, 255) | 16.5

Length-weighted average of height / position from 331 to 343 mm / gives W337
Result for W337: 16.9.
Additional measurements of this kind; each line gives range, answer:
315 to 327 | 16.3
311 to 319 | 16.3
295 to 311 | 17.2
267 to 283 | 16.4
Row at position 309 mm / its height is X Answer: 17.4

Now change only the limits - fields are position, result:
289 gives 16.2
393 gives 17.5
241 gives 16.6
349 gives 17.3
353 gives 16.8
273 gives 16.4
